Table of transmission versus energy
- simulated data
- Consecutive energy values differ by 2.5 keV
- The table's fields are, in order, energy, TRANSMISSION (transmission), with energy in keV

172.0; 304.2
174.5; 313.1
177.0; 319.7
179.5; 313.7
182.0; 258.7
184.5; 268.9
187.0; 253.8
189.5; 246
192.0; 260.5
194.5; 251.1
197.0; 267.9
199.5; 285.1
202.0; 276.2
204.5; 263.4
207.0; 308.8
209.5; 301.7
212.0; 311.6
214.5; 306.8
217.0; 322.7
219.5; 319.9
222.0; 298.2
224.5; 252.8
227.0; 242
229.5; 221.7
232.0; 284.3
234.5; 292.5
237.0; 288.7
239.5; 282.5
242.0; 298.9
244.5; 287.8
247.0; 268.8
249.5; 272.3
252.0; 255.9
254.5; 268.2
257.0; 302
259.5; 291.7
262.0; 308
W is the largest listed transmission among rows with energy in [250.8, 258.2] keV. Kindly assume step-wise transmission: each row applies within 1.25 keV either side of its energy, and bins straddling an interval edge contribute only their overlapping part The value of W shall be 302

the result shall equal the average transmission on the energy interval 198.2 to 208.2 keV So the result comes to 283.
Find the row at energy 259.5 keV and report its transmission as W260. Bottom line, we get 291.7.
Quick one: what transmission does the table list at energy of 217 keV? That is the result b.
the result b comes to 322.7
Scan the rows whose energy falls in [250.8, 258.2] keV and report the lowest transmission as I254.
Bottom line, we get 255.9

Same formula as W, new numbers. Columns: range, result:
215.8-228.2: 322.7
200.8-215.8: 311.6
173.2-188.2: 319.7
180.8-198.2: 268.9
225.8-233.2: 284.3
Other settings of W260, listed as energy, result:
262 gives 308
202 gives 276.2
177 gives 319.7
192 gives 260.5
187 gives 253.8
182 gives 258.7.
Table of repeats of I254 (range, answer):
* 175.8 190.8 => 246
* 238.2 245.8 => 282.5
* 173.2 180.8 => 313.1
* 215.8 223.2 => 298.2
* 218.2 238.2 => 221.7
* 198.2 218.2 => 263.4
